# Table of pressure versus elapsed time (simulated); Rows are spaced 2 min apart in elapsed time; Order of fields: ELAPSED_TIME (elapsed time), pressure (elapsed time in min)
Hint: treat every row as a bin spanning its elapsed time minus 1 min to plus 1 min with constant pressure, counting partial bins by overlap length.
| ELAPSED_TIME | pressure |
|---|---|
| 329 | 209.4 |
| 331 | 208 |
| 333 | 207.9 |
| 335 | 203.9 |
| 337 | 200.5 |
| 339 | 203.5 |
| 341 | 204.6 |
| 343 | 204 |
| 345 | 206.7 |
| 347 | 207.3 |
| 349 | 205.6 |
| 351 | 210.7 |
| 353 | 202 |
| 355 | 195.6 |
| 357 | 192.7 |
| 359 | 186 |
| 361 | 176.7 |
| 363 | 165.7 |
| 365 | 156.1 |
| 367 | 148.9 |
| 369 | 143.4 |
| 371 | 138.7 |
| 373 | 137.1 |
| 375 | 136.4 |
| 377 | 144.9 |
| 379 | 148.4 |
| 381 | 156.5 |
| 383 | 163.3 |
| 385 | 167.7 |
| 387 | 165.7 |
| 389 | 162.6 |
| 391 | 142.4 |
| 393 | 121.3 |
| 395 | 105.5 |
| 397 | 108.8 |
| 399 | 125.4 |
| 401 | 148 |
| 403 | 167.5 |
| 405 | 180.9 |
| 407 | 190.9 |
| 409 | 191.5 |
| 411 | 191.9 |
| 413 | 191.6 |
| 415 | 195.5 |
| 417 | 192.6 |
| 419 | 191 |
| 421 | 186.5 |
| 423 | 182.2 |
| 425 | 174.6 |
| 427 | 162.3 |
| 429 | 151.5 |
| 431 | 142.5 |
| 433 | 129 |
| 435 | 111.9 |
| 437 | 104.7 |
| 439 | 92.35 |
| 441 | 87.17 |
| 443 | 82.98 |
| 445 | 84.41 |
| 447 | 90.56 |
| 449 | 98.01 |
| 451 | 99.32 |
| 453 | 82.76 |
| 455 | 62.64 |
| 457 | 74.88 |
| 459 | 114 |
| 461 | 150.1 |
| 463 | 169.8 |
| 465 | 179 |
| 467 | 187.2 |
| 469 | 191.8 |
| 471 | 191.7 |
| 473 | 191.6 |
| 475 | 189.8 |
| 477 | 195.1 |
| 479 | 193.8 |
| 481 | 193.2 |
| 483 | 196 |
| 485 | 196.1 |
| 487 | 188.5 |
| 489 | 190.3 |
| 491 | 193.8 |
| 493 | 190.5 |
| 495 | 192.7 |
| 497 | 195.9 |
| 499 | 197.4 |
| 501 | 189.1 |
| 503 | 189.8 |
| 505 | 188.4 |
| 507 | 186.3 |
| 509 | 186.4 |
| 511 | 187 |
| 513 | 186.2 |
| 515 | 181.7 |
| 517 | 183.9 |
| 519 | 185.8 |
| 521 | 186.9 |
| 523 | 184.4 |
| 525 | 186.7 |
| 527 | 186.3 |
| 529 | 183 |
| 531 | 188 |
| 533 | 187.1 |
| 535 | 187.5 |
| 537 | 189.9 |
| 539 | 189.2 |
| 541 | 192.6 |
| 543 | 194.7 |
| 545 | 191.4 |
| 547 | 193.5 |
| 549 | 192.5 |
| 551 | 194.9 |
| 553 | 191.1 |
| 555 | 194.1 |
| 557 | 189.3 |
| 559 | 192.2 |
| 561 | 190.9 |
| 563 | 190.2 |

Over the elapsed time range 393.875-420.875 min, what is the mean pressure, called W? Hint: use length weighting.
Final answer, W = 168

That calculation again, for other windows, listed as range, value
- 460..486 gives 187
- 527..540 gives 187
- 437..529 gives 163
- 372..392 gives 152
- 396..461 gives 137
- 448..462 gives 97.4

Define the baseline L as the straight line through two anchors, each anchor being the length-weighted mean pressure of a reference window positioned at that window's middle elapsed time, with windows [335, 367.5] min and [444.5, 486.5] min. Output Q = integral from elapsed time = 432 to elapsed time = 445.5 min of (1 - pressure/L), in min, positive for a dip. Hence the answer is 5.1 min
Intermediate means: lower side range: 193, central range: 99.5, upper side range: 150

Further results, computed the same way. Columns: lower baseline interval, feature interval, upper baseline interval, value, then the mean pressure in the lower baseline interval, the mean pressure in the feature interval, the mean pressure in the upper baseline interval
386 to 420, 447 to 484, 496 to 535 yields 5.3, 163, 152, 187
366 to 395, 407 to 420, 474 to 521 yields -2.7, 147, 192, 190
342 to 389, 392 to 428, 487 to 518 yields 2.2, 172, 167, 189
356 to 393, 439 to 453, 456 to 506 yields 6.7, 156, 90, 181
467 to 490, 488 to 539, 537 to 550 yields 1.1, 192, 188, 192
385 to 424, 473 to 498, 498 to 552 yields -1.7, 165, 193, 189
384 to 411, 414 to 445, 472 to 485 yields 4.5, 154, 144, 193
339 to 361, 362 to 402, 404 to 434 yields 9.6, 200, 144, 177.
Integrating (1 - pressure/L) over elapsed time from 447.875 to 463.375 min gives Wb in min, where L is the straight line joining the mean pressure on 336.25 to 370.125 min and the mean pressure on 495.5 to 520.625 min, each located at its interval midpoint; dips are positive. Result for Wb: 7.0 min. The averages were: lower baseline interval 189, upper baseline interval 188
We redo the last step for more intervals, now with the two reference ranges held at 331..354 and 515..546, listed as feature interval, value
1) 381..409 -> 6.8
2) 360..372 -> 2.8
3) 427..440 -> 4.7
